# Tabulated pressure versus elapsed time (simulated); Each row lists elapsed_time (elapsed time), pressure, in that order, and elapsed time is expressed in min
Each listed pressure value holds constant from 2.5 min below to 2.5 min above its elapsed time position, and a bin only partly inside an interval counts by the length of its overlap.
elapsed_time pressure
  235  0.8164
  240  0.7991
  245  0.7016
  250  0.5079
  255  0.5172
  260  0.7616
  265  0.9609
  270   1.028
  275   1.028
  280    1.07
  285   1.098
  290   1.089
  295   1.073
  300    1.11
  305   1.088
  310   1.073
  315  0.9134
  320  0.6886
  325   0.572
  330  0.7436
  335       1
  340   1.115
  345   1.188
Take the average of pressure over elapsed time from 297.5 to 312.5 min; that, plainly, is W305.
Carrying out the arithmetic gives 1.09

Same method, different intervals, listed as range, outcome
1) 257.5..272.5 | 0.917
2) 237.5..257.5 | 0.631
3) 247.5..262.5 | 0.596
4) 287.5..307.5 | 1.09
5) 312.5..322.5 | 0.801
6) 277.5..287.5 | 1.08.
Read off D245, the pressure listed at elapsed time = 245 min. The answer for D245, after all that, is 0.7016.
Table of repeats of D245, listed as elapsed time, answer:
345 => 1.188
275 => 1.028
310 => 1.073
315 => 0.9134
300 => 1.11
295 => 1.073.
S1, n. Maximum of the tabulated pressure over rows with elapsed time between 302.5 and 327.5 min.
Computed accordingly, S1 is 1.088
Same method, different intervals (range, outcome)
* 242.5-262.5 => 0.7616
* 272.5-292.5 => 1.098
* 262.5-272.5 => 1.028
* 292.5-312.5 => 1.11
